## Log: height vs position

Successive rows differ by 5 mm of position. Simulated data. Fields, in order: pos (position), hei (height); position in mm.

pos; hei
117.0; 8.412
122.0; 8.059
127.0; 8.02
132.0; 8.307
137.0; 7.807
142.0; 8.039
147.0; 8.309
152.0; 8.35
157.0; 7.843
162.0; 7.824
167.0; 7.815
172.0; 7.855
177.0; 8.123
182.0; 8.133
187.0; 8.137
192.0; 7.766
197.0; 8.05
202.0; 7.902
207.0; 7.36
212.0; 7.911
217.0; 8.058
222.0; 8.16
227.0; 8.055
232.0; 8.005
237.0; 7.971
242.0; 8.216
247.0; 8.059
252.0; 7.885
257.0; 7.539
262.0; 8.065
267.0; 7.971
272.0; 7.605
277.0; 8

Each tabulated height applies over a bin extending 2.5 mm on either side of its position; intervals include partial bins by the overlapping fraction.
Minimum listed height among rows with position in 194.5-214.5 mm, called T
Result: 7.36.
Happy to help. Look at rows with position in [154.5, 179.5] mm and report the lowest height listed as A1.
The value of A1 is 7.815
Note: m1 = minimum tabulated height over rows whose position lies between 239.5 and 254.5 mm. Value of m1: 7.885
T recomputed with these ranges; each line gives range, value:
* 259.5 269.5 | 7.971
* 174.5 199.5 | 7.766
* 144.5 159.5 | 7.843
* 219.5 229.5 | 8.055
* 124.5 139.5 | 7.807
